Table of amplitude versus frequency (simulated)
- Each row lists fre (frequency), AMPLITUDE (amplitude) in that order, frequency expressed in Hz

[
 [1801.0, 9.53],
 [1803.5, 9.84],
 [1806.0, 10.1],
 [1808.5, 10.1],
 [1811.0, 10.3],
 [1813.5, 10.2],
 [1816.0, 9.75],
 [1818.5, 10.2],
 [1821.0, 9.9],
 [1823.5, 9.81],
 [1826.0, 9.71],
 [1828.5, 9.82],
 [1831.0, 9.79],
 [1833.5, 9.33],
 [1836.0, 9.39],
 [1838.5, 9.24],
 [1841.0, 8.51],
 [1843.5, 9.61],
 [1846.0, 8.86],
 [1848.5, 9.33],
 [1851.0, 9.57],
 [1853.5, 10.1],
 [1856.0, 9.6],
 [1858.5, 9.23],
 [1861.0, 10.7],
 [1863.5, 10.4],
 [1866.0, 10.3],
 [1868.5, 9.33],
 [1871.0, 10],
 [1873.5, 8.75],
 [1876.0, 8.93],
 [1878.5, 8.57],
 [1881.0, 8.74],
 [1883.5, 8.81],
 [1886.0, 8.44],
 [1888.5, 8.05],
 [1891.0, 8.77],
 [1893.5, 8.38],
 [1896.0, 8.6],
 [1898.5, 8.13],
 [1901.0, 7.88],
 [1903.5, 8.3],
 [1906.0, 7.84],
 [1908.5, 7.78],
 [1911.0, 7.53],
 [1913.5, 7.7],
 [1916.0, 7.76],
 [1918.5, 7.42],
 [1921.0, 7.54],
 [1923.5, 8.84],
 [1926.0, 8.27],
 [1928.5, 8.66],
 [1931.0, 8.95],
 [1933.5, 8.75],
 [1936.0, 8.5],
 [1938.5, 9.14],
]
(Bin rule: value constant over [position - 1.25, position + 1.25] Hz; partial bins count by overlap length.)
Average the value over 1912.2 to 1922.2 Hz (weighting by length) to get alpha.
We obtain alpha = 7.6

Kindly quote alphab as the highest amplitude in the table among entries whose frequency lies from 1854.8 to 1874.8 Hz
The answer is 10.7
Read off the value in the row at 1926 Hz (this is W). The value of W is 8.27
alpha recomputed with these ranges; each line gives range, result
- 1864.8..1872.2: 9.87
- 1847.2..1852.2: 9.44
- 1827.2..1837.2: 9.58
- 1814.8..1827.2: 9.88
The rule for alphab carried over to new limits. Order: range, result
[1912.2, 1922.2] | 7.76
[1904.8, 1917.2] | 7.84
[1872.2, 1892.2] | 8.93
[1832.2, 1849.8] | 9.61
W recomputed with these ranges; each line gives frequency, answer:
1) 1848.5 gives 9.33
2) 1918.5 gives 7.42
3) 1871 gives 10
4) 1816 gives 9.75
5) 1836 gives 9.39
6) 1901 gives 7.88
